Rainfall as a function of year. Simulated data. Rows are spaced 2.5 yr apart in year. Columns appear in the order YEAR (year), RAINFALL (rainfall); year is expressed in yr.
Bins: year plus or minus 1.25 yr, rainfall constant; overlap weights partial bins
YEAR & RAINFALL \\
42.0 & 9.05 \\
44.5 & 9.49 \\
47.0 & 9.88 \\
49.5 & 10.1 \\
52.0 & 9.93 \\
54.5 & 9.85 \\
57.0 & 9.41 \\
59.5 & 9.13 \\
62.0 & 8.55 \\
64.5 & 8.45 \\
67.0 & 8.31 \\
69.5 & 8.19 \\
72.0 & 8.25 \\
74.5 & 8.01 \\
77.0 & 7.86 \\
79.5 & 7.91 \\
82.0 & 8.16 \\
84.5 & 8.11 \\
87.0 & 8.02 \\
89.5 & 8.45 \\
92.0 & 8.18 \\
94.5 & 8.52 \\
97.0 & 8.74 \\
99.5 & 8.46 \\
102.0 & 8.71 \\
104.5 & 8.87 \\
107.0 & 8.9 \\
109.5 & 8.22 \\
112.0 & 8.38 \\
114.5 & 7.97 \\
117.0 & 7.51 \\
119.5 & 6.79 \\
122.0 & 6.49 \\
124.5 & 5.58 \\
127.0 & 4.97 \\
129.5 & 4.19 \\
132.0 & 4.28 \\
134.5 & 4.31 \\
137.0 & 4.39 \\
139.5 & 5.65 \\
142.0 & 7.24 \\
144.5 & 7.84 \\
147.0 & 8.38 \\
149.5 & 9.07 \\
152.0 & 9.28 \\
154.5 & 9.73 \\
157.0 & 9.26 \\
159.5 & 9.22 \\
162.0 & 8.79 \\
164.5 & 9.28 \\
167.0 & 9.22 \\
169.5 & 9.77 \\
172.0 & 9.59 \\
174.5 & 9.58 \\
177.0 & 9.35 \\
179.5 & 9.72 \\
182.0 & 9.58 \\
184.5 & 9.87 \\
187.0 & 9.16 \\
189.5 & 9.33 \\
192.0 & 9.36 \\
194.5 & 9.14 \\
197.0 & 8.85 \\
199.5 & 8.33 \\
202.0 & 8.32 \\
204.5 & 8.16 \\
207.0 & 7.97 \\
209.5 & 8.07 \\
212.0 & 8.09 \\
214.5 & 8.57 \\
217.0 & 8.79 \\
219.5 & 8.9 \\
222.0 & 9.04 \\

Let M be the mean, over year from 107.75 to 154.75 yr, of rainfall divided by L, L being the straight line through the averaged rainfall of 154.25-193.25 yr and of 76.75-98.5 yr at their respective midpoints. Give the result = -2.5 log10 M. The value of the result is 0.28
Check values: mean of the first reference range 8.24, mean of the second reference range 9.42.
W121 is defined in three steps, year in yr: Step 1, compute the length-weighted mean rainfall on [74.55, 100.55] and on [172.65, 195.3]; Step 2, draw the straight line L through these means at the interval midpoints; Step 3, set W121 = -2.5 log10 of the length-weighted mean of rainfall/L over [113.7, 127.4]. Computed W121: 0.292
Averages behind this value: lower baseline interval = 8.23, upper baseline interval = 9.46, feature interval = 6.6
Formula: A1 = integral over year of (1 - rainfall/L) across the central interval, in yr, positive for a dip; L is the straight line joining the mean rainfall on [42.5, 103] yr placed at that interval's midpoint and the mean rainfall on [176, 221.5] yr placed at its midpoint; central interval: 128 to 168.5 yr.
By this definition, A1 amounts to 6.0 yr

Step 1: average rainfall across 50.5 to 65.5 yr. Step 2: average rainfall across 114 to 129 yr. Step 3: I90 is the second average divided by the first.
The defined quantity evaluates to 0.7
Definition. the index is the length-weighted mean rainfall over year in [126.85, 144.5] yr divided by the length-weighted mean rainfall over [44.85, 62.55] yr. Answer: 0.54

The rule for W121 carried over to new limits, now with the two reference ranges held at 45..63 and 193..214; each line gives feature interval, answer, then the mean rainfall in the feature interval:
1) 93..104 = 0.07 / 8.62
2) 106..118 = 0.11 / 8.2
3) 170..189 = -0.12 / 9.55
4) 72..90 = 0.16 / 8.07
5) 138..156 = 0.09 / 8.13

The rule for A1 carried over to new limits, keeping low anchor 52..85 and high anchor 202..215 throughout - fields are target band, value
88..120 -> 0.5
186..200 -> -1.5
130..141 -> 4.8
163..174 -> -1.6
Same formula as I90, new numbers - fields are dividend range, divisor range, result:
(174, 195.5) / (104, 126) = 1.25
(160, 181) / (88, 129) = 1.22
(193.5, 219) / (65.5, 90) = 1.04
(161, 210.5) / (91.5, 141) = 1.31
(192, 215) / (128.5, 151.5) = 1.34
